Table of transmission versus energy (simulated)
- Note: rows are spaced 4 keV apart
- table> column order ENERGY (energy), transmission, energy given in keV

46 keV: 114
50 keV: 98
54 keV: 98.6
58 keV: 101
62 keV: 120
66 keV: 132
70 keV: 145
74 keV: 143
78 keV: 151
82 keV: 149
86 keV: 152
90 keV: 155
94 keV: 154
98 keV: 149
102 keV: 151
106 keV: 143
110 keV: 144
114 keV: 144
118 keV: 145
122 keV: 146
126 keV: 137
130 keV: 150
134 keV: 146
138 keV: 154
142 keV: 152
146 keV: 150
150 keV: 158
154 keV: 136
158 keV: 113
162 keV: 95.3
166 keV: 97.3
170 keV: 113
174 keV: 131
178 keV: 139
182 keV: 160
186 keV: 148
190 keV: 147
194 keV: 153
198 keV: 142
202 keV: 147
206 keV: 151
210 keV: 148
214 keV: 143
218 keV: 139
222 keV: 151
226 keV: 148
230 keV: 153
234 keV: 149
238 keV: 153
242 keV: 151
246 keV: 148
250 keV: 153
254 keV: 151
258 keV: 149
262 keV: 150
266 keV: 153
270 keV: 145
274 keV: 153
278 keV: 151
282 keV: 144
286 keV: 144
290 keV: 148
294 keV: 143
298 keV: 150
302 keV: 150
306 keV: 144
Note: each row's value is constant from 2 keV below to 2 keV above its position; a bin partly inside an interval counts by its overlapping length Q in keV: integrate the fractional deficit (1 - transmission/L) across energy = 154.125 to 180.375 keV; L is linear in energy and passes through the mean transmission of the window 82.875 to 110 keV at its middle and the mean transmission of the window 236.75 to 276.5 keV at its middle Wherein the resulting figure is 5.8 keV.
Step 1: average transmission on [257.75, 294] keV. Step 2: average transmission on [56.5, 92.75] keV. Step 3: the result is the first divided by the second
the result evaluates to 1.06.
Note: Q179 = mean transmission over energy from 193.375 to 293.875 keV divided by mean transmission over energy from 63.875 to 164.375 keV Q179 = 1.03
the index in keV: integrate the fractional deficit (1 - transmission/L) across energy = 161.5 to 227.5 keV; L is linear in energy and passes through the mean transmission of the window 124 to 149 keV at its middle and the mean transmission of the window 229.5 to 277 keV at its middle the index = 4.5 keV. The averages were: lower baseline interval 149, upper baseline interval 151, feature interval 139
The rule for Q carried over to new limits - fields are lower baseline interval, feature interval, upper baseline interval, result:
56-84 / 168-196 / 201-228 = 0.5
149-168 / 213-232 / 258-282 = -1.5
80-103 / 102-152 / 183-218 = 0.9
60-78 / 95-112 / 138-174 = -1.7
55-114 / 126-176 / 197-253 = 4.0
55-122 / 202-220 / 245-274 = 0.3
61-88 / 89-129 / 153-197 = -2.4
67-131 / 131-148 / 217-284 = -0.3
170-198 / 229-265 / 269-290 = -1.1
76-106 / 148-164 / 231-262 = 2.7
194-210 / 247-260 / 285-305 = -0.3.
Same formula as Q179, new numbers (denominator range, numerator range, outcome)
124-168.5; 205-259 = 1.10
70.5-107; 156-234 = 0.92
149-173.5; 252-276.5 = 1.27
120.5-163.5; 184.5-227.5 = 1.05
